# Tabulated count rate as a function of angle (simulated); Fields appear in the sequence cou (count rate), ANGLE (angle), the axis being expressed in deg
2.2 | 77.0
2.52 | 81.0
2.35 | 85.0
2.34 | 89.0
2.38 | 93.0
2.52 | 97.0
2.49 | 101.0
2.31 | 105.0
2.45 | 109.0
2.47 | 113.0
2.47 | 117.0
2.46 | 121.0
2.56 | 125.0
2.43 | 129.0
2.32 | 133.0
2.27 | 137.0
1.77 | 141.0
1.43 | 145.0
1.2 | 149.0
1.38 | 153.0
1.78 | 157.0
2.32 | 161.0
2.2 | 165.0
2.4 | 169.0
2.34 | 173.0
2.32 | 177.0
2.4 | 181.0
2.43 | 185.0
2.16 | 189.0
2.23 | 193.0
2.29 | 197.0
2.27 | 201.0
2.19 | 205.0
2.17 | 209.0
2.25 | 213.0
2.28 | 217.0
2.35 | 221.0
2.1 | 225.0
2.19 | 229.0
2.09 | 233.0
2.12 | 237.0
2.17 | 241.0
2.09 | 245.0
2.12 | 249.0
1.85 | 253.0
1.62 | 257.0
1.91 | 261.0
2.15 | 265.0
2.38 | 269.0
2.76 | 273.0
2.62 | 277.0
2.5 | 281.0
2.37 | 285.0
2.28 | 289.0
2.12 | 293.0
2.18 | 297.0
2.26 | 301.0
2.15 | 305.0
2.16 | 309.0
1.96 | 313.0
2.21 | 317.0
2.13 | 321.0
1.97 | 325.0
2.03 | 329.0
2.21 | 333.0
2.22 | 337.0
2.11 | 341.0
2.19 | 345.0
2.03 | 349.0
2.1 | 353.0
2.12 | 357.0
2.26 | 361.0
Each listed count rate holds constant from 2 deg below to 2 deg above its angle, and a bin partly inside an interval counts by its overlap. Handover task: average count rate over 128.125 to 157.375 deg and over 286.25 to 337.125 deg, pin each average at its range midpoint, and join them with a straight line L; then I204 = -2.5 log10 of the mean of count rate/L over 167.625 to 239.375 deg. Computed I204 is -0.17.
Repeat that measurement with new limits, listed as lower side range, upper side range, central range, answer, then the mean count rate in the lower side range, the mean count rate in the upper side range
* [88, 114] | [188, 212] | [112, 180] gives 0.10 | 2.42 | 2.22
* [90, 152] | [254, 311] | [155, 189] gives -0.02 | 2.22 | 2.24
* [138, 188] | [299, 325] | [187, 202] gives -0.10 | 2.01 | 2.13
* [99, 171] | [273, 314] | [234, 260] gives 0.13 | 2.15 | 2.29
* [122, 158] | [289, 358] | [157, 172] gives -0.15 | 1.92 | 2.13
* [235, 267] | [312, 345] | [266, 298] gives -0.17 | 2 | 2.11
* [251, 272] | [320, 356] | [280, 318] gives -0.08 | 2.02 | 2.11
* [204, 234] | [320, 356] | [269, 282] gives -0.20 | 2.21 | 2.11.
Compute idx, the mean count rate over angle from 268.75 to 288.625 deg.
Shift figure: 2.52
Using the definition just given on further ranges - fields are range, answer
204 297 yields 2.2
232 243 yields 2.13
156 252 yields 2.22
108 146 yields 2.28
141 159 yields 1.48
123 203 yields 2.12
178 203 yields 2.3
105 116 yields 2.43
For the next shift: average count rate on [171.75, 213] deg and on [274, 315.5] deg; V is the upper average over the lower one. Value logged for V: 1.00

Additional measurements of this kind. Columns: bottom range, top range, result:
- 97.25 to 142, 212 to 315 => 0.92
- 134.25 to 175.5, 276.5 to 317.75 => 1.17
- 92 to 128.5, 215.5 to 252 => 0.88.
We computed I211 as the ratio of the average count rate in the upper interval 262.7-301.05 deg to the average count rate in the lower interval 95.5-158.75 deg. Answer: 1.10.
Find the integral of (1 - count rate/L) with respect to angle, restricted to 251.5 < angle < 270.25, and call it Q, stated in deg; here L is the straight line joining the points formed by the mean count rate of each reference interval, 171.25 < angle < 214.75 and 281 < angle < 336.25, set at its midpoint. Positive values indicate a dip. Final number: 2.1 deg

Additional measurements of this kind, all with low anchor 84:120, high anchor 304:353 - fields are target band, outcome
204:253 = 1.9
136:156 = 6.6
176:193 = 0.0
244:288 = -0.5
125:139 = 0.1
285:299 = -0.4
